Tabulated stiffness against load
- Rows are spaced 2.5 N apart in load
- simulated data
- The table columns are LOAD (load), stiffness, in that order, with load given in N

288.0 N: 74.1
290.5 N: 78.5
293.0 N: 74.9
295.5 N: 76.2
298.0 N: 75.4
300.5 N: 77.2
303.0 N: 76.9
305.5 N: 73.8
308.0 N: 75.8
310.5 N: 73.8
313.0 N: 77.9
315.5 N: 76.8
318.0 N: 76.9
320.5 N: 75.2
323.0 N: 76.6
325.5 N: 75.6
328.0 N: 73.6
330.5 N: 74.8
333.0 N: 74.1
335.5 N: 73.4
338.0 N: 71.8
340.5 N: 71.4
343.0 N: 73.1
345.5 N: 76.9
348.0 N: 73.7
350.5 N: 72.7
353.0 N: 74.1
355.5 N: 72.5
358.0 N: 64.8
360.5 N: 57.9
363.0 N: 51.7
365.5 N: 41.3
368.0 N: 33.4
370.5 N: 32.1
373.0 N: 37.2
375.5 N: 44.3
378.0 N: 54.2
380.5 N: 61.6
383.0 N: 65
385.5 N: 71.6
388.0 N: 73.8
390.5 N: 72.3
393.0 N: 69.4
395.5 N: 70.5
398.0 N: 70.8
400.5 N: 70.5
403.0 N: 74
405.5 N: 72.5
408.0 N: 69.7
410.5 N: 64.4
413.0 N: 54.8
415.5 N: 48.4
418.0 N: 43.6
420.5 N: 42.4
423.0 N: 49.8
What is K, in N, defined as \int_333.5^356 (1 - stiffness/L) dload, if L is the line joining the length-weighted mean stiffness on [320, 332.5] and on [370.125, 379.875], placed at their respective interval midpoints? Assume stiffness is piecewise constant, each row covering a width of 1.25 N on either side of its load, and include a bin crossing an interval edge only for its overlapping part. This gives -3.7 N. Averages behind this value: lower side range 75.1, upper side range 44.1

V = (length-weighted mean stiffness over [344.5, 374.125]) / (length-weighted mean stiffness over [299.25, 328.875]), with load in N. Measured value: 0.8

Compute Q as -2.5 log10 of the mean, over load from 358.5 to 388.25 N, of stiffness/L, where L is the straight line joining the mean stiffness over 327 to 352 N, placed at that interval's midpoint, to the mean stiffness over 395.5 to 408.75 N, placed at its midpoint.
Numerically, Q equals 0.37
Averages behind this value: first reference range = 73.6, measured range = 51.6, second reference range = 71.5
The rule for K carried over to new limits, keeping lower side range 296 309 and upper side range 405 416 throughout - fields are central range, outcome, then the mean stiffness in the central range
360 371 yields 4.03 N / 43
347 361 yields -0.09 N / 69.8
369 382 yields 4.00 N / 46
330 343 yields -0.27 N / 73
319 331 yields -0.37 N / 75.2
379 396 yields -1.01 N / 68.9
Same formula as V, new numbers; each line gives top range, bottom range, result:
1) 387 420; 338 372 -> 1.06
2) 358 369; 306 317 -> 0.64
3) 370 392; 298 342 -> 0.77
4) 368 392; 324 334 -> 0.75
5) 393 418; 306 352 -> 0.87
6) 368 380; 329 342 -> 0.58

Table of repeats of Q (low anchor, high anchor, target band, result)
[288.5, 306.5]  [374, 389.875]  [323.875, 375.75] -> 0.07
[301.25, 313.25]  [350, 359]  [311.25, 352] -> -0.02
